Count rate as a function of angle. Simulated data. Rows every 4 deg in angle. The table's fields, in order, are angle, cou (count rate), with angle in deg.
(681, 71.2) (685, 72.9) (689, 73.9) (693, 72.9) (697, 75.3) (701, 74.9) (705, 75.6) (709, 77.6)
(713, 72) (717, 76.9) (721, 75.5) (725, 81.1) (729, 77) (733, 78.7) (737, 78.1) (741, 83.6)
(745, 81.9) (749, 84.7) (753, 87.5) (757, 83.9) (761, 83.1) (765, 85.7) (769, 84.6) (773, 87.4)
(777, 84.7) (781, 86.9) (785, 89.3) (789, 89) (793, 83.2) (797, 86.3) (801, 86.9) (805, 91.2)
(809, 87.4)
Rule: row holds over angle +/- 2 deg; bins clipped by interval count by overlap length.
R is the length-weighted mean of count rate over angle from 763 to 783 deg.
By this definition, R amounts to 85.9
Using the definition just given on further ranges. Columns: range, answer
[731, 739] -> 78.4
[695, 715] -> 75.1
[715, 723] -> 76.2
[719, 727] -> 78.3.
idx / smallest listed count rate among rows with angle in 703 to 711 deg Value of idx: 75.6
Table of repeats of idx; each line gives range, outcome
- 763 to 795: 83.2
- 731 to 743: 78.1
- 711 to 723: 72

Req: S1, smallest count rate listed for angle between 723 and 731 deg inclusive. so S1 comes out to 77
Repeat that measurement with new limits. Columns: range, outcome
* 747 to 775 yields 83.1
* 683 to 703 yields 72.9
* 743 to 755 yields 81.9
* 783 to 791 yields 89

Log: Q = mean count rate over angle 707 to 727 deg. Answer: 76.6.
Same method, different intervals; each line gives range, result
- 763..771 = 85.2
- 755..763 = 83.5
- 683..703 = 74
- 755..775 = 84.9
